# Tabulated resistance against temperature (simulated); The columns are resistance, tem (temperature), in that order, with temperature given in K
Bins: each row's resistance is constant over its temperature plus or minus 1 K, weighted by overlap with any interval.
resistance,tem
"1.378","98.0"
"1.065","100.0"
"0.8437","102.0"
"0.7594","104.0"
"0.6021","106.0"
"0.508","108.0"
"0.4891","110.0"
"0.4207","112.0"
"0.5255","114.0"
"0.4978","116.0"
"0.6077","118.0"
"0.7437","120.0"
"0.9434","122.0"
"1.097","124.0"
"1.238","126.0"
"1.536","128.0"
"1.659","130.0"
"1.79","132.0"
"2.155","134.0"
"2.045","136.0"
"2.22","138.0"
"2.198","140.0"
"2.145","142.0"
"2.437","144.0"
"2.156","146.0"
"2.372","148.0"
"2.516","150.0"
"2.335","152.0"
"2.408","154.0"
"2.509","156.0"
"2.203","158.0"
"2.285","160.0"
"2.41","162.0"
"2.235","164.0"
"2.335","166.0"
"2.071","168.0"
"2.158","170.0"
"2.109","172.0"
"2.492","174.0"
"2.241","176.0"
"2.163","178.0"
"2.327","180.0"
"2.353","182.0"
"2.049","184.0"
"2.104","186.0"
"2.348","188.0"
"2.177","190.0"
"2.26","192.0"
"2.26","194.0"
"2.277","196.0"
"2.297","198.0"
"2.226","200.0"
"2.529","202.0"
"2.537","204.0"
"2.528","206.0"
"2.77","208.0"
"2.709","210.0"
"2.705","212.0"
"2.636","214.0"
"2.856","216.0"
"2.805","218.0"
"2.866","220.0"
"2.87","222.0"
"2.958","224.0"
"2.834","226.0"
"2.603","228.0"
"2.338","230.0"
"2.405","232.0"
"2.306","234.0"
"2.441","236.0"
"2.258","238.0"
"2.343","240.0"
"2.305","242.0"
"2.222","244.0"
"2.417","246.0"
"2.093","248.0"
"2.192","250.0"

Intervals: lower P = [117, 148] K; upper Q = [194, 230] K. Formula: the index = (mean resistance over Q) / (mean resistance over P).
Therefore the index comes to 1.6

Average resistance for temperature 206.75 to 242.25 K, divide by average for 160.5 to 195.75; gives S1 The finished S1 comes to 1.17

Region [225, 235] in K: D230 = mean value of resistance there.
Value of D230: 2.5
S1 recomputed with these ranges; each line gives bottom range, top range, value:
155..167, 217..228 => 1.22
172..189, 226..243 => 1.07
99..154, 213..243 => 1.82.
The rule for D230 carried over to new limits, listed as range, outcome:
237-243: 2.3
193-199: 2.28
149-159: 2.39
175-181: 2.24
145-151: 2.35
